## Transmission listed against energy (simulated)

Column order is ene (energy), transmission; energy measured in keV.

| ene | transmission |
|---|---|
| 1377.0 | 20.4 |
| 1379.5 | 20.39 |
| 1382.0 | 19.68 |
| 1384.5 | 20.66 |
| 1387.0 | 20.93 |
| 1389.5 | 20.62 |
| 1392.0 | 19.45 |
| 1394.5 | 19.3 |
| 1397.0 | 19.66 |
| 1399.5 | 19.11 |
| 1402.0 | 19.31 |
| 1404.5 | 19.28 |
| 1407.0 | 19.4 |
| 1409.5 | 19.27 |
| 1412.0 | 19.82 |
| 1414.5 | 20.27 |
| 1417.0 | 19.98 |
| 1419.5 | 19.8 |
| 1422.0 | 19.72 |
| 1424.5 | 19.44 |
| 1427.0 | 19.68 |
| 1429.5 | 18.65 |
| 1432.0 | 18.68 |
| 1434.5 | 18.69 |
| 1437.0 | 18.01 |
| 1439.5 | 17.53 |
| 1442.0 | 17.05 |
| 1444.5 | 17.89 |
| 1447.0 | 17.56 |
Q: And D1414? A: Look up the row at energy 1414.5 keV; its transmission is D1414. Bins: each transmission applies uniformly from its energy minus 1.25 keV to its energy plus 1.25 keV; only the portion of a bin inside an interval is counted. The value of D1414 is 20.27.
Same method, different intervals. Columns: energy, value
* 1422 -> 19.72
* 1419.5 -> 19.8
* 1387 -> 20.93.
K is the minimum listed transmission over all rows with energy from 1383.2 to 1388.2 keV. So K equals 20.66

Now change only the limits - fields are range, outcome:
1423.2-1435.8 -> 18.65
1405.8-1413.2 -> 19.27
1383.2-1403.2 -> 19.11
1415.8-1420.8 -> 19.8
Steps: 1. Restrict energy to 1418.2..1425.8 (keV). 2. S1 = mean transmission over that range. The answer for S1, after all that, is 19.7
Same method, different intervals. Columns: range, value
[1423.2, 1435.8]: 19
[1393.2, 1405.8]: 19.3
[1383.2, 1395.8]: 20.2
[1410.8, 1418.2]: 20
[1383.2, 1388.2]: 20.8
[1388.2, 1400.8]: 19.6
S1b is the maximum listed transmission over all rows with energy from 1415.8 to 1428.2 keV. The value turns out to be 19.98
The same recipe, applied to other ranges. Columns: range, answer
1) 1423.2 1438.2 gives 19.68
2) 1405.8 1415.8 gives 20.27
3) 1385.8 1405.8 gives 20.93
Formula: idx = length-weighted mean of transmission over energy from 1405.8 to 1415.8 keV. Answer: 19.7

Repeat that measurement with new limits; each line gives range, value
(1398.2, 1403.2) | 19.2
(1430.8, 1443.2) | 18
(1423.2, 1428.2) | 19.6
